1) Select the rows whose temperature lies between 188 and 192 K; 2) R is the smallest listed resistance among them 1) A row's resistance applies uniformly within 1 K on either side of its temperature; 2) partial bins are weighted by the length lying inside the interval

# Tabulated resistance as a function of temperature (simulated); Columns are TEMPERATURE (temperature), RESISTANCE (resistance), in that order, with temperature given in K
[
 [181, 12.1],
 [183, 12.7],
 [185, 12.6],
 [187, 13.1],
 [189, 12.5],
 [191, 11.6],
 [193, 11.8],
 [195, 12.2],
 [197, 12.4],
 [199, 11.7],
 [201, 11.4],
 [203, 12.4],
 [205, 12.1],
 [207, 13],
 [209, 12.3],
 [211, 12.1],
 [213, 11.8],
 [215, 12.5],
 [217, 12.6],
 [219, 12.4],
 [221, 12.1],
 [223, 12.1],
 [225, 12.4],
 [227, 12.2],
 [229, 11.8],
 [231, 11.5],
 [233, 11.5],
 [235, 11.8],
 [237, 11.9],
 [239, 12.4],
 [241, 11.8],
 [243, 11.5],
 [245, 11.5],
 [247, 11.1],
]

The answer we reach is 11.6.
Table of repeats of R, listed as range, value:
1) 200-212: 11.4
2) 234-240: 11.8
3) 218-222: 12.1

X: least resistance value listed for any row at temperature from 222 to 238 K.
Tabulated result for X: 11.5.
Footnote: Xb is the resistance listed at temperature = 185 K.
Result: 12.6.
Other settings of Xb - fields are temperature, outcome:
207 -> 13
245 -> 11.5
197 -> 12.4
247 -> 11.1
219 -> 12.4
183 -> 12.7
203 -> 12.4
